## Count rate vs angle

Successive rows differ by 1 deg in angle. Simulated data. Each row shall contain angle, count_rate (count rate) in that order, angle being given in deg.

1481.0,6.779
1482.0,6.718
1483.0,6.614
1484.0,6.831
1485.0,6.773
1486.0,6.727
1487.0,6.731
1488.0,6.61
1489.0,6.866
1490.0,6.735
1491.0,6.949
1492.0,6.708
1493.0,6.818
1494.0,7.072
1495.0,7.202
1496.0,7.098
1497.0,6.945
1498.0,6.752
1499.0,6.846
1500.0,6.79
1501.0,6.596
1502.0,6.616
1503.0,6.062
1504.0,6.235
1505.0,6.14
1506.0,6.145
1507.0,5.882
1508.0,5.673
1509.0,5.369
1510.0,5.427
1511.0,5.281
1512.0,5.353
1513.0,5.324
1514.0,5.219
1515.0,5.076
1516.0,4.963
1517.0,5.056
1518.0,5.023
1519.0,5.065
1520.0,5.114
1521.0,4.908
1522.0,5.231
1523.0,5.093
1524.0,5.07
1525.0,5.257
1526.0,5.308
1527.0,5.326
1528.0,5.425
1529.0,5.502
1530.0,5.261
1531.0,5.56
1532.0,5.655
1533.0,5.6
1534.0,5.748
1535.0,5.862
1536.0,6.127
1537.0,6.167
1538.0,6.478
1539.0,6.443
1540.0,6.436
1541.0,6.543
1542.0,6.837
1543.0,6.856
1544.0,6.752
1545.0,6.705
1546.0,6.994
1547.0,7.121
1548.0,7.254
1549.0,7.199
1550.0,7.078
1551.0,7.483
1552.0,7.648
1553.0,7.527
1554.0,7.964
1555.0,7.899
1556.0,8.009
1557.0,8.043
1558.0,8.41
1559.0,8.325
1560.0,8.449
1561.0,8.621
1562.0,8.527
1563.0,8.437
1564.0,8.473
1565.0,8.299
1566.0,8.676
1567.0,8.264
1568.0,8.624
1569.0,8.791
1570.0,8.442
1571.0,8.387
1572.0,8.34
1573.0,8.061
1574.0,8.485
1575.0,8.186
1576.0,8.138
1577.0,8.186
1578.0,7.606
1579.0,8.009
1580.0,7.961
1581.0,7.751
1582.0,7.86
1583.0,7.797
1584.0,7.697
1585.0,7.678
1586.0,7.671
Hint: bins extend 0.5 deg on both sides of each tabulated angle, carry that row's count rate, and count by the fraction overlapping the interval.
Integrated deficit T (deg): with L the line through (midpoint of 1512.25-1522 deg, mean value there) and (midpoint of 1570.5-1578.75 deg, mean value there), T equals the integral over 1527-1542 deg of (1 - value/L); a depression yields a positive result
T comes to 0.3 deg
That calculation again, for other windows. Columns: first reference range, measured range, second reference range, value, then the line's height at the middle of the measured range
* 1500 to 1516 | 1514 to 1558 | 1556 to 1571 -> 5.80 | 7.11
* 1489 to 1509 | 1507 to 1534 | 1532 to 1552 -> 5.32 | 6.59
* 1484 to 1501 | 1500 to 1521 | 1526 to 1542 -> 2.76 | 6.43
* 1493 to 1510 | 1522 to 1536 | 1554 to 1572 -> 3.56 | 7.31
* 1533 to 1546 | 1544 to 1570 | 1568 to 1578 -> -1.86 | 7.4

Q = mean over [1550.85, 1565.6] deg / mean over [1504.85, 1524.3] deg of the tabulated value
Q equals 1.54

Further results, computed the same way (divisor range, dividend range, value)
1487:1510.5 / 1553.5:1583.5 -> 1.27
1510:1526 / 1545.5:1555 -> 1.44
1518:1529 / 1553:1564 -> 1.59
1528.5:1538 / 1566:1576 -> 1.46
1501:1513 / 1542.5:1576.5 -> 1.36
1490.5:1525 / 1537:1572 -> 1.30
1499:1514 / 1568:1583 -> 1.38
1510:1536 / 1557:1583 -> 1.56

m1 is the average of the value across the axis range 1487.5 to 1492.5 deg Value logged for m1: 6.77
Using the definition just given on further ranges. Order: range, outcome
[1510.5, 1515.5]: 5.25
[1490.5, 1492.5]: 6.83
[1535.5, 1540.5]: 6.33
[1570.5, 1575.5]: 8.29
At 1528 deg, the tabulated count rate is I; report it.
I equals 5.425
